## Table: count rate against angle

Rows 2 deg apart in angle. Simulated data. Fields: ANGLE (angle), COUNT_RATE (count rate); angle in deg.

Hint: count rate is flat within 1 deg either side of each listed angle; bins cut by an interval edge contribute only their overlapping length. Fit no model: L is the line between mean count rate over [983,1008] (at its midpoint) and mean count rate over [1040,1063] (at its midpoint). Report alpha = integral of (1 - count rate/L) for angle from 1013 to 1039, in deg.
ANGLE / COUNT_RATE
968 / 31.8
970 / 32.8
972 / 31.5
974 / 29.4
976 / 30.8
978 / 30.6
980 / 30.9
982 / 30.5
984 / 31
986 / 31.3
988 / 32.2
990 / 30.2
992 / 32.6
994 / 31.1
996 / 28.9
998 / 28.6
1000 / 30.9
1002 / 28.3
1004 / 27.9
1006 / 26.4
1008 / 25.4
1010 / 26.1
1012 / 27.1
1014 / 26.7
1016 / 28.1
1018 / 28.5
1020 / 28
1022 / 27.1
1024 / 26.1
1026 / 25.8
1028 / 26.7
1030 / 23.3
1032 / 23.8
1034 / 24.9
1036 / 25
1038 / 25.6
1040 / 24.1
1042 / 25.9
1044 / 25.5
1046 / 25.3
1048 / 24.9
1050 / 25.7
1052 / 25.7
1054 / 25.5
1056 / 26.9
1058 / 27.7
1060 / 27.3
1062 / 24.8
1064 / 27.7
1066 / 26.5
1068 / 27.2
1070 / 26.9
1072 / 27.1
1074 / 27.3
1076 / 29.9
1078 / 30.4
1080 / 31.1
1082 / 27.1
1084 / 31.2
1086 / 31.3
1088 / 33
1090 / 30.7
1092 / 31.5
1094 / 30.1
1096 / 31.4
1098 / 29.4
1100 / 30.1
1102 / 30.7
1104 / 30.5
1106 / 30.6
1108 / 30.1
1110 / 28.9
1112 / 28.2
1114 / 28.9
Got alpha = 1.4 deg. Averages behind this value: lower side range 29.8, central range 26.1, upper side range 25.8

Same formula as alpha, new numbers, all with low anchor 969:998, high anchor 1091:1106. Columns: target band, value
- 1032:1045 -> 2.40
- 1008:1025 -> 2.04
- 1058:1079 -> 2.13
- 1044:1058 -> 2.23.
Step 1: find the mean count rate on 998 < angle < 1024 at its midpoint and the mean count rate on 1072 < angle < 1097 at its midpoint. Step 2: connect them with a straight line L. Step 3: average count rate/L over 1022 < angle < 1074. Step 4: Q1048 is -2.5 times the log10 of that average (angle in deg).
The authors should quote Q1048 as 0.120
